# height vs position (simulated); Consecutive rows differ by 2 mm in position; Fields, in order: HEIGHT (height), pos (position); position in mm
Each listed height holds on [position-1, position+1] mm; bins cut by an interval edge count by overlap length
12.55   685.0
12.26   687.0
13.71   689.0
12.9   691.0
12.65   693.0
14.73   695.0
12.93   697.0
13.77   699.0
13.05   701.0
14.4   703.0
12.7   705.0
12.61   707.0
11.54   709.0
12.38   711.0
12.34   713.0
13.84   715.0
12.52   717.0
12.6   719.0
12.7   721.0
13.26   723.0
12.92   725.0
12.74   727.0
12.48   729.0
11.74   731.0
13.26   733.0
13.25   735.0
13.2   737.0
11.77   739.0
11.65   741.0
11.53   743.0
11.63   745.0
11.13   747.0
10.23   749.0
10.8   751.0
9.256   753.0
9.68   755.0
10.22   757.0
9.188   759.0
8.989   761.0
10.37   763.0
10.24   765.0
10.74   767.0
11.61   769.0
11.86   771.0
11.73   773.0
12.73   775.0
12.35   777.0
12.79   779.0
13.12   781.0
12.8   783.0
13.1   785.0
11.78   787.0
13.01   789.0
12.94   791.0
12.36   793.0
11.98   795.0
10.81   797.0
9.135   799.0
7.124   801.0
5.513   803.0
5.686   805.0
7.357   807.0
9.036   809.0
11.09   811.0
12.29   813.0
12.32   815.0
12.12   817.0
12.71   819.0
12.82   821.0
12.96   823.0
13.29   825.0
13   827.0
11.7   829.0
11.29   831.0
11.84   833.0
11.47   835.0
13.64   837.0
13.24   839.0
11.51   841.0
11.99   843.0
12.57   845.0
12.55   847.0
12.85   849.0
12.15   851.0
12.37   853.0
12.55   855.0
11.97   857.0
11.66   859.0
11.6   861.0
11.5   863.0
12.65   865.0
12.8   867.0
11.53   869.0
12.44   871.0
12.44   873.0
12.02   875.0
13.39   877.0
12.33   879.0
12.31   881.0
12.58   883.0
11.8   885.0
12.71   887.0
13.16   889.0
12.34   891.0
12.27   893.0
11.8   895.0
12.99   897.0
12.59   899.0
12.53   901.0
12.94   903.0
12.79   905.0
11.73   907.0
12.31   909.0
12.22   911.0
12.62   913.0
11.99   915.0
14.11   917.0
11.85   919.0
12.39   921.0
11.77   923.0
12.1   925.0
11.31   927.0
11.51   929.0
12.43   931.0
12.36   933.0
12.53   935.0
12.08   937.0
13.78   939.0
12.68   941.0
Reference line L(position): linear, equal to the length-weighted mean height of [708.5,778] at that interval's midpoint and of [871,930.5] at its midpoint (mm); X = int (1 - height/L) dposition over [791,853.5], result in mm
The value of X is 3.6 mm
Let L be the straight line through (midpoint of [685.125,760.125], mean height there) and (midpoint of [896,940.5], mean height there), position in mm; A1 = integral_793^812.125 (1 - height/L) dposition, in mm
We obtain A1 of 5.4 mm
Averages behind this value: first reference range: 12.3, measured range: 8.86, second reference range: 12.4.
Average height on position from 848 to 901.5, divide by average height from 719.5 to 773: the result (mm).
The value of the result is 1.08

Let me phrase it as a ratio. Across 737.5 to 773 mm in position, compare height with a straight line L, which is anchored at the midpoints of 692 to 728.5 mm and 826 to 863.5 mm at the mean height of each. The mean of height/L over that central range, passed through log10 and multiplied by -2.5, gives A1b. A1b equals 0.186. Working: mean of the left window 13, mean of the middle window 10.7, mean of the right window 12.2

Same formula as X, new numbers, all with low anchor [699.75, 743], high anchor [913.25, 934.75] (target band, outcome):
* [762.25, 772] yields 1.24 mm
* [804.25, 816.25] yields 2.61 mm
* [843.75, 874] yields 0.30 mm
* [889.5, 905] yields -0.33 mm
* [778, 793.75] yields -0.26 mm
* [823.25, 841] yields 0.03 mm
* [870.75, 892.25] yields -0.33 mm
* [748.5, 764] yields 3.42 mm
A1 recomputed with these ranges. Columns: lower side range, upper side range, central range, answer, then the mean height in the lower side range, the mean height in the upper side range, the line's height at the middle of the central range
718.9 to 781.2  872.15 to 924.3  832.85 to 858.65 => -0.5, 11.6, 12.5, 12.1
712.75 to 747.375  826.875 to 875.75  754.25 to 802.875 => 4.7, 12.5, 12.2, 12.4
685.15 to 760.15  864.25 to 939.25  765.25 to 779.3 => 0.5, 12.3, 12.4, 12.3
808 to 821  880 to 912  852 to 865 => 0.1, 11.7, 12.4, 12.1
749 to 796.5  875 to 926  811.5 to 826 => -1.0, 11.4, 12.5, 11.8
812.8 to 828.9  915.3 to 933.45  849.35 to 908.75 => 0.2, 12.7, 12.2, 12.4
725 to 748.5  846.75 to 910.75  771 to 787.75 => -0.4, 12.2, 12.4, 12.3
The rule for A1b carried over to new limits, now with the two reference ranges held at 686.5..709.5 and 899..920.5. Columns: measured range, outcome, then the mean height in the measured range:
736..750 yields 0.126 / 11.6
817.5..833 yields 0.025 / 12.5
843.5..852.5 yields 0.018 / 12.5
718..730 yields 0.025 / 12.8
